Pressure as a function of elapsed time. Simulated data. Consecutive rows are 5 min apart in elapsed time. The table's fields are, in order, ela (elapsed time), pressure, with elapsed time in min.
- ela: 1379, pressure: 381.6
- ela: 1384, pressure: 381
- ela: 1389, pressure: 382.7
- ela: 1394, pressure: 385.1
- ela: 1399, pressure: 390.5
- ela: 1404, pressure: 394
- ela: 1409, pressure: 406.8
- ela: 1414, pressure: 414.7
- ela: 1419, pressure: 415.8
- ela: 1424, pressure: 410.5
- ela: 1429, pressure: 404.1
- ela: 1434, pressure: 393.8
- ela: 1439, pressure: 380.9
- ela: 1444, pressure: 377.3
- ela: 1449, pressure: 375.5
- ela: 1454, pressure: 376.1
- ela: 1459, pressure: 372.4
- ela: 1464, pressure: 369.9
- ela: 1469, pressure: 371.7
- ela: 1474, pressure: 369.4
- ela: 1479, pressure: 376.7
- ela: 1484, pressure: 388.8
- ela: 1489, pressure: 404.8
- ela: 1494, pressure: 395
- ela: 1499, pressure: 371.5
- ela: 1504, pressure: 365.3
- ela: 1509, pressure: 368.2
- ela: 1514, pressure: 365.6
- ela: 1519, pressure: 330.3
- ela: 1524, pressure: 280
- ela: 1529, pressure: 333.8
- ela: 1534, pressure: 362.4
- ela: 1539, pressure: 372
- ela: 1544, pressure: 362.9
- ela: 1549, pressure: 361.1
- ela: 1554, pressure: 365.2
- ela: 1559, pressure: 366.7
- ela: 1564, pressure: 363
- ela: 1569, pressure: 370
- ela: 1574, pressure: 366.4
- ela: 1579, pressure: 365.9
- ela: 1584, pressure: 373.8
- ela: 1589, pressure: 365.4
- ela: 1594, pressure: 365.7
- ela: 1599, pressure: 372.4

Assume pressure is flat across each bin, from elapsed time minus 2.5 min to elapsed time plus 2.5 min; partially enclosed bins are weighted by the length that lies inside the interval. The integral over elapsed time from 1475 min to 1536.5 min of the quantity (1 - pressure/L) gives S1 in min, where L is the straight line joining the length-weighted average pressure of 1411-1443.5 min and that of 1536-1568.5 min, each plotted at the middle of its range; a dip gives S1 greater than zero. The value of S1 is 2.8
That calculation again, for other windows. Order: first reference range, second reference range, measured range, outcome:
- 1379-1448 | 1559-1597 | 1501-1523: 1.5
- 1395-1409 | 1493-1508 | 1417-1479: 0.1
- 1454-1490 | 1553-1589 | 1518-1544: 2.3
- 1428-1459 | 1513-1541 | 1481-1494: -1.3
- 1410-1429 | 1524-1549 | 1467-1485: 0.3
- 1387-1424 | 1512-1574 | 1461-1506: -0.7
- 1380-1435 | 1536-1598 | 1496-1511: 0.4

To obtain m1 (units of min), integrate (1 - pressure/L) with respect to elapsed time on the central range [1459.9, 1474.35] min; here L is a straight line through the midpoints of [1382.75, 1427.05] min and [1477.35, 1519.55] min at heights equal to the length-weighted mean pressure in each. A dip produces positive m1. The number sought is 0.5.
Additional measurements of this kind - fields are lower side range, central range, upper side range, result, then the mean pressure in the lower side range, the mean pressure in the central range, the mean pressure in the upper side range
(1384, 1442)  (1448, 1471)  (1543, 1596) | 0.89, 397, 373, 366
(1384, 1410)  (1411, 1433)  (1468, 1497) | -1.22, 390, 410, 385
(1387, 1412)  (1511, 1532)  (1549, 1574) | 2.43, 392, 329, 366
